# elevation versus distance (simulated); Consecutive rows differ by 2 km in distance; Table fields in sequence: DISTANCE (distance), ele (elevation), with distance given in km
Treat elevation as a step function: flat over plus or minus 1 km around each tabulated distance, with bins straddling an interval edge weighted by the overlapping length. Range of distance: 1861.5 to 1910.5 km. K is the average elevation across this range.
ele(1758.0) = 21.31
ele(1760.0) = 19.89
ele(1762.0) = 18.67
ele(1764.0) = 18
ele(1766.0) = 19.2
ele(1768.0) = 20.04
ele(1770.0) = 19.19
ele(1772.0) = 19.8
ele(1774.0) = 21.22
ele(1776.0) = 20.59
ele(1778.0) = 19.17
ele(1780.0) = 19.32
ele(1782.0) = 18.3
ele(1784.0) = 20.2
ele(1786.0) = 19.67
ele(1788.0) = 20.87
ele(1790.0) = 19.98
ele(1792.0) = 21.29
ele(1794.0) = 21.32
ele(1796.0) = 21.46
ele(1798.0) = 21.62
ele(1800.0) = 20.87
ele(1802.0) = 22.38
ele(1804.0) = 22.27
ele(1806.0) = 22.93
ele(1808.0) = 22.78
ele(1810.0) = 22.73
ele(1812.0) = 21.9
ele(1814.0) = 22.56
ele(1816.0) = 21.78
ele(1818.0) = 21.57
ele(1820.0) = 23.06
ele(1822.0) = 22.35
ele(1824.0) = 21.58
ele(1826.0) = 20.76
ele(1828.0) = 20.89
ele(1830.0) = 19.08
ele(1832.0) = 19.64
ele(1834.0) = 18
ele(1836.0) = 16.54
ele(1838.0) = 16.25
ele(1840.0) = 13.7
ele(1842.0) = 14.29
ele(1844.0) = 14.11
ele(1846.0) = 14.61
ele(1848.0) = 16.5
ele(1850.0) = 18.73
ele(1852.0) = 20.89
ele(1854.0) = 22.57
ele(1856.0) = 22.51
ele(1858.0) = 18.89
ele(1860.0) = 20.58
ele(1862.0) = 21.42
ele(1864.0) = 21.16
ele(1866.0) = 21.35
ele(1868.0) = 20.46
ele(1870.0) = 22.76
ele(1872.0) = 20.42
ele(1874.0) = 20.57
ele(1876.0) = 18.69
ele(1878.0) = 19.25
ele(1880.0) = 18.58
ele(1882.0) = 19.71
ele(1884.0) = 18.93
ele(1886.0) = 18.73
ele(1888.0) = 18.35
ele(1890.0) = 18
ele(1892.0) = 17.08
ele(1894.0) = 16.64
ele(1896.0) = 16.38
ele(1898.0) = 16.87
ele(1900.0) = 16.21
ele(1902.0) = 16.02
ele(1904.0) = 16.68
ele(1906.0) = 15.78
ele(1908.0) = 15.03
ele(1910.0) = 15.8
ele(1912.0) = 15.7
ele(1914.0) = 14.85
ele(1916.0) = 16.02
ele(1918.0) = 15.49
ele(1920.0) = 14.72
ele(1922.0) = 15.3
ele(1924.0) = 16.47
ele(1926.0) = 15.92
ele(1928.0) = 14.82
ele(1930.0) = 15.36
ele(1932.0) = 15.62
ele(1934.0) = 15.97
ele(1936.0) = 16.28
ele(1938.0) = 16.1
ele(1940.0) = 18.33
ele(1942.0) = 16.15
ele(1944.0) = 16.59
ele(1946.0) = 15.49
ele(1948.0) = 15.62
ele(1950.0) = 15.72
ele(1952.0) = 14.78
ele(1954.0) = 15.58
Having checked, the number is 18.4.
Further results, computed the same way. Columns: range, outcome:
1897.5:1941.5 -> 15.9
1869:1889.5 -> 19.6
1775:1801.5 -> 20.4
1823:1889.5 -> 19.1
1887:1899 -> 17.2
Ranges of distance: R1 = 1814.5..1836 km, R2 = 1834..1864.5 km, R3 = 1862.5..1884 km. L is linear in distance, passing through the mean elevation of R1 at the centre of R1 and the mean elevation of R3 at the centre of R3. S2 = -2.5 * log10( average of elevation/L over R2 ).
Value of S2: 0.132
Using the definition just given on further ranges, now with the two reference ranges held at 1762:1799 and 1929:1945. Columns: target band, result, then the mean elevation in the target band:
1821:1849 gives 0.06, 17.7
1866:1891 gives -0.11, 19.6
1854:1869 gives -0.16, 21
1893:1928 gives 0.07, 15.8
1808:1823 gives -0.16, 22.3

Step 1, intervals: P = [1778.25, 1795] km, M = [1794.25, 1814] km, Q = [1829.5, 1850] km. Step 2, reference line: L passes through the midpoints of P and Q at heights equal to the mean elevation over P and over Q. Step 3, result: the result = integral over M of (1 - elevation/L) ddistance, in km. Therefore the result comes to -3.4 km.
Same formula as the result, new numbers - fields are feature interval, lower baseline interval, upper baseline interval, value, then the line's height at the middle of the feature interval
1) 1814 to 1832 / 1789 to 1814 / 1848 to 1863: -0.04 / 21.3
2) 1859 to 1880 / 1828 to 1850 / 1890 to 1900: -4.84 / 16.7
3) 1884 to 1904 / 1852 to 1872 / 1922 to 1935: 1.46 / 18.6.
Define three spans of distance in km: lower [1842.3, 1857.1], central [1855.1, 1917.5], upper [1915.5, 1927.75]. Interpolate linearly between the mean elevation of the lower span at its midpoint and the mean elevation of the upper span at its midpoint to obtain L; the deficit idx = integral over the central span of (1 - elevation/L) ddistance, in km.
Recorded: -4.9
